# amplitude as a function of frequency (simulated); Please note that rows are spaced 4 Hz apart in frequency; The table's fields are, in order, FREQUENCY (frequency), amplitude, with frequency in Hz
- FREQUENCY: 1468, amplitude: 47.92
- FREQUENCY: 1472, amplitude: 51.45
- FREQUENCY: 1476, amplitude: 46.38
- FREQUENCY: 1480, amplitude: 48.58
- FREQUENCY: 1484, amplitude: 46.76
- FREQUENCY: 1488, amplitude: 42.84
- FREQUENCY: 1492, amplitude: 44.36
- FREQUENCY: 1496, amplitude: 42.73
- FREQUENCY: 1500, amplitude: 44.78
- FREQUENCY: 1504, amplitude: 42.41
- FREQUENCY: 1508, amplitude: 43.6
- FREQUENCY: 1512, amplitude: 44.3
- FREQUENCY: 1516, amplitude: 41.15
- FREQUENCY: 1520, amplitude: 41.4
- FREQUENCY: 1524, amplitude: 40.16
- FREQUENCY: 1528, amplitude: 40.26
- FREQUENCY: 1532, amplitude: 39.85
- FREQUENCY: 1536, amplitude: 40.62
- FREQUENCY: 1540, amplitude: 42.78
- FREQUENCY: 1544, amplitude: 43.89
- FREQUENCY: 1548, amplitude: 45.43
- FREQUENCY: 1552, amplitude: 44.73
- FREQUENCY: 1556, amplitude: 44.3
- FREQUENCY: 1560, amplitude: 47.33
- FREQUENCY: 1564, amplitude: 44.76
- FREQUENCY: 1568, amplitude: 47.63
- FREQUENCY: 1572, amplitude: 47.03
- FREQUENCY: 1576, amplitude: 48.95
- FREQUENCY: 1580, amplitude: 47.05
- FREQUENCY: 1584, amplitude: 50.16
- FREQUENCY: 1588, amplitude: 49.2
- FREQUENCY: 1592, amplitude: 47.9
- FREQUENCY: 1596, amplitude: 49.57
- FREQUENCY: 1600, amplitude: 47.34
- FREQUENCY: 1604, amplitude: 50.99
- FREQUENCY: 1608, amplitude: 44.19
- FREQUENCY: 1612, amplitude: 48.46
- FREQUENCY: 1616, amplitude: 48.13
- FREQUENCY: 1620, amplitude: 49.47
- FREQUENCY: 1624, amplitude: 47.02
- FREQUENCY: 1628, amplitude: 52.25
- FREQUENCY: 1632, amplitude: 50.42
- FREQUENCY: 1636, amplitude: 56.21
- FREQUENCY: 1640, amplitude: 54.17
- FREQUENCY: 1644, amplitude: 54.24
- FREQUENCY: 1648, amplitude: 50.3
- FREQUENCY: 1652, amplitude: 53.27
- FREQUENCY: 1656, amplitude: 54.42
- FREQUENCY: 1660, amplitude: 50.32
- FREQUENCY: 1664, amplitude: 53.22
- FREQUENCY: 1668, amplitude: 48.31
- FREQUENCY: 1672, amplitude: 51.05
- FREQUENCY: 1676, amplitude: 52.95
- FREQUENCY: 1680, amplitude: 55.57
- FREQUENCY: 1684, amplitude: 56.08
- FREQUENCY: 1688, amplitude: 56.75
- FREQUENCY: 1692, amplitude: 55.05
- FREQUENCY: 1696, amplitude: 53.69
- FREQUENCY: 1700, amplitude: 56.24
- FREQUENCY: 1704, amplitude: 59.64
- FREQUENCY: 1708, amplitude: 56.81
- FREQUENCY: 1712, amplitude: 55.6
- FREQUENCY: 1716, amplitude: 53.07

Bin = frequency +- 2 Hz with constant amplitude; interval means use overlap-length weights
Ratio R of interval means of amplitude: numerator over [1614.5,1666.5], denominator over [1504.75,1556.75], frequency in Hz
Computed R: 1.2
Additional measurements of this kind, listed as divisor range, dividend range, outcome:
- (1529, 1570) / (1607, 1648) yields 1.15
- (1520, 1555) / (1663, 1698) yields 1.27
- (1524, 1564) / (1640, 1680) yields 1.21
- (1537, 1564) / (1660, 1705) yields 1.21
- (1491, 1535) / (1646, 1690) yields 1.25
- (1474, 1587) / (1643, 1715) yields 1.22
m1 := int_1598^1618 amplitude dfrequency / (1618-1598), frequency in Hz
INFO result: 47.8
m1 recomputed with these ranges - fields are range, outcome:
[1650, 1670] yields 51.9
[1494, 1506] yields 43.3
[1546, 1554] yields 45.1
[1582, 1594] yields 49.1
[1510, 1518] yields 42.7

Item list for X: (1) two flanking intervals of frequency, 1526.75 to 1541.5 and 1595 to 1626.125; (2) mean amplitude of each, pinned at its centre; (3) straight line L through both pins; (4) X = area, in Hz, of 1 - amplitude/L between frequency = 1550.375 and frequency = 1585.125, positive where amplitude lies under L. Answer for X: -2.2 Hz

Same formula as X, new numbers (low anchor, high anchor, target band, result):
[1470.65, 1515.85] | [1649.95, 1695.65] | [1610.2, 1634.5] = 0.8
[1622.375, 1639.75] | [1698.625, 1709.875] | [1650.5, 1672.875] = 1.0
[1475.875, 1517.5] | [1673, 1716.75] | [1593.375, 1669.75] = 2.0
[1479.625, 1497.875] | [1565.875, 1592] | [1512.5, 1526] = 1.4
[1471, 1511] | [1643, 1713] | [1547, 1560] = 0.8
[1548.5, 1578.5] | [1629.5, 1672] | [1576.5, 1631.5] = 0.6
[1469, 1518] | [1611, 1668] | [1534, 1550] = 1.4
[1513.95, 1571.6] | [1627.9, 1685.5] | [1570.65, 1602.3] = -1.0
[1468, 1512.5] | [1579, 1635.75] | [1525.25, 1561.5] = 3.0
